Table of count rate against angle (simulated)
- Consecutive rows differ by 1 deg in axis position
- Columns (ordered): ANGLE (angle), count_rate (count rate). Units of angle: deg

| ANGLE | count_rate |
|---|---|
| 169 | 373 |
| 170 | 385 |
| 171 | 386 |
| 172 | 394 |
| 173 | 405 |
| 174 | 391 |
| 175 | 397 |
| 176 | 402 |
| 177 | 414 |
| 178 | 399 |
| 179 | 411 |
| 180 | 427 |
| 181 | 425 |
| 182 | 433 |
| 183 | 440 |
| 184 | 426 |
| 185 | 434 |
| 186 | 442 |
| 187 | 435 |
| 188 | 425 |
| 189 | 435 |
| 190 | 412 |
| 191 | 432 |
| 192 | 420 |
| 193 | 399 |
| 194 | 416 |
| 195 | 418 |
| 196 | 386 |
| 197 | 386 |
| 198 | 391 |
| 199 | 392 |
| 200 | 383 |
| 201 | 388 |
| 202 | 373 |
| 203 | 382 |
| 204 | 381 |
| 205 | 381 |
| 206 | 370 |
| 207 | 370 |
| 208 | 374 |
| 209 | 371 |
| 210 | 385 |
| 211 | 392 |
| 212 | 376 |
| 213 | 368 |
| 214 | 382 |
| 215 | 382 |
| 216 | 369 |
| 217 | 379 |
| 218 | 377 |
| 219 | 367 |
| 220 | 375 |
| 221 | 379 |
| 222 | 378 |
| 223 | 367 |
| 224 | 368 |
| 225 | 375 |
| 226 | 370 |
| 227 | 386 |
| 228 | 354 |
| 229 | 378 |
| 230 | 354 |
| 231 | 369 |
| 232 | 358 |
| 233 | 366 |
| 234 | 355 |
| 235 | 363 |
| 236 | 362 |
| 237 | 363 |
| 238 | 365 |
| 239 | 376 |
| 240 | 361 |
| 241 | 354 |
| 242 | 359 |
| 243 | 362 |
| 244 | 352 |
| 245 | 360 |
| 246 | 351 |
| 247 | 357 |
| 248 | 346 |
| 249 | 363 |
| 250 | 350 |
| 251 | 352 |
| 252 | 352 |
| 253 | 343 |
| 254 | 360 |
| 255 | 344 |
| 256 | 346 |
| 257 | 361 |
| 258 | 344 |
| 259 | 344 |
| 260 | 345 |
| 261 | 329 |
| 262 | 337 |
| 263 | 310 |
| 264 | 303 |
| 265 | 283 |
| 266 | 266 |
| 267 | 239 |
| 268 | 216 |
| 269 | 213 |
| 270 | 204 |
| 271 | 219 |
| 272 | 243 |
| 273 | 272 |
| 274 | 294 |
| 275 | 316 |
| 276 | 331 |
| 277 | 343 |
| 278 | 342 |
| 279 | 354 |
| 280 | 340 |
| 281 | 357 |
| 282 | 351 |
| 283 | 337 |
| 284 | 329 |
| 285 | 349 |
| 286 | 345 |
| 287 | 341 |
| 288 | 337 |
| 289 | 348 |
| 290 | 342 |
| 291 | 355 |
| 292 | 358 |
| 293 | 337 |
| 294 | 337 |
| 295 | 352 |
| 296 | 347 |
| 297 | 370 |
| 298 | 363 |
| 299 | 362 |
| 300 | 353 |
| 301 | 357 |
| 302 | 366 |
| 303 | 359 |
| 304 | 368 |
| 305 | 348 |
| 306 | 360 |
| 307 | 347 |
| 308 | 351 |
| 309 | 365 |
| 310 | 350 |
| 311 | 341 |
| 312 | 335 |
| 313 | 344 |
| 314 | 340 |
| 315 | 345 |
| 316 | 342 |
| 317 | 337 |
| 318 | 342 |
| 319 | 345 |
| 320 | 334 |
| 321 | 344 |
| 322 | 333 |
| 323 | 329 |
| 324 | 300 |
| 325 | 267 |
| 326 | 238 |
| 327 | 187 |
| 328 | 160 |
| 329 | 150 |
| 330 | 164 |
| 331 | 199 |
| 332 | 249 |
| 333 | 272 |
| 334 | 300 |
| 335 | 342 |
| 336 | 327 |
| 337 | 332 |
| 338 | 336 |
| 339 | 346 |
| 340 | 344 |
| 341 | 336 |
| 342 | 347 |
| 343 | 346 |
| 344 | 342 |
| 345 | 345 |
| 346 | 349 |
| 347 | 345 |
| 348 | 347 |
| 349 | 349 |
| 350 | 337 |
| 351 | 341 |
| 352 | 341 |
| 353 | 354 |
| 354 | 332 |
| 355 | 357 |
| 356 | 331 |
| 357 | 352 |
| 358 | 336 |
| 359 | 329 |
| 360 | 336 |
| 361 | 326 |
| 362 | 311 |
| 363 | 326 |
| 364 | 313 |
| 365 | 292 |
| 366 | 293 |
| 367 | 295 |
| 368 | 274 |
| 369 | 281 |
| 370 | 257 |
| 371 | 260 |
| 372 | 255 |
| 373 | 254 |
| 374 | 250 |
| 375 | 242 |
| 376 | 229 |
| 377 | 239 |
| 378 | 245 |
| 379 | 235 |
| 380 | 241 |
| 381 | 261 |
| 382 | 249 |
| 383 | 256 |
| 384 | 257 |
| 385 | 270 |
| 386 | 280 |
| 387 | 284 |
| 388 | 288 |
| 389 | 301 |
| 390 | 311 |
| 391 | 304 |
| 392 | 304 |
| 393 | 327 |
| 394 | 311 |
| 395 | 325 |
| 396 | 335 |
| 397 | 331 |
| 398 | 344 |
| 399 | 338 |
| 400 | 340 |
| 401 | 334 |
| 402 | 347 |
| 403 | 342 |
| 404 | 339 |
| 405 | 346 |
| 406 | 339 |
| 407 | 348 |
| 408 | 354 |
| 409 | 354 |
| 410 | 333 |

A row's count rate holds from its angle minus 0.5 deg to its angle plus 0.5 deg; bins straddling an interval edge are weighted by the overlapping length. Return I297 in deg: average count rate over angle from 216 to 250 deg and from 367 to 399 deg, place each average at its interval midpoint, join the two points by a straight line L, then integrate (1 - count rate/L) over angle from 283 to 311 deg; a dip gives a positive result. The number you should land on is -2.0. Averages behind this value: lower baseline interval 365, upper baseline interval 279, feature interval 351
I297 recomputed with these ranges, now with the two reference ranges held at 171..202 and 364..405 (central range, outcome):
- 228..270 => 3.95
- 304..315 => -0.45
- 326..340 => 2.58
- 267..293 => 2.96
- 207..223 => 0.69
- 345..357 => -1.34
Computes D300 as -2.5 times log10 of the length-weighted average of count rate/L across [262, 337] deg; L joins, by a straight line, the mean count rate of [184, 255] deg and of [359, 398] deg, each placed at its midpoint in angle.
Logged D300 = 0.057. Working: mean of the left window 378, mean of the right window 284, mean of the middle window 314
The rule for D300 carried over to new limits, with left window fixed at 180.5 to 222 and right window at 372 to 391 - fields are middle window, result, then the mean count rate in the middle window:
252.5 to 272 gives 0.176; 299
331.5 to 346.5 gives -0.121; 328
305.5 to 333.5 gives 0.036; 299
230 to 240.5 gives 0.022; 363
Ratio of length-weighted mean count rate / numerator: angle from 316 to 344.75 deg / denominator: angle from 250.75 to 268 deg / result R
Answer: 0.91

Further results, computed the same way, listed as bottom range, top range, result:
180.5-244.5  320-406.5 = 0.78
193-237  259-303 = 0.85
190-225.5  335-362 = 0.89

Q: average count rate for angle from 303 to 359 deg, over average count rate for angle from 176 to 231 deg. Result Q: 0.8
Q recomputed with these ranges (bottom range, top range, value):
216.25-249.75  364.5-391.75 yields 0.73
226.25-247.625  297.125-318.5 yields 0.97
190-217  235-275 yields 0.83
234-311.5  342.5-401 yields 0.90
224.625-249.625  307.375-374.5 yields 0.86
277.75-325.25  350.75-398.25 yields 0.85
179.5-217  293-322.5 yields 0.87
